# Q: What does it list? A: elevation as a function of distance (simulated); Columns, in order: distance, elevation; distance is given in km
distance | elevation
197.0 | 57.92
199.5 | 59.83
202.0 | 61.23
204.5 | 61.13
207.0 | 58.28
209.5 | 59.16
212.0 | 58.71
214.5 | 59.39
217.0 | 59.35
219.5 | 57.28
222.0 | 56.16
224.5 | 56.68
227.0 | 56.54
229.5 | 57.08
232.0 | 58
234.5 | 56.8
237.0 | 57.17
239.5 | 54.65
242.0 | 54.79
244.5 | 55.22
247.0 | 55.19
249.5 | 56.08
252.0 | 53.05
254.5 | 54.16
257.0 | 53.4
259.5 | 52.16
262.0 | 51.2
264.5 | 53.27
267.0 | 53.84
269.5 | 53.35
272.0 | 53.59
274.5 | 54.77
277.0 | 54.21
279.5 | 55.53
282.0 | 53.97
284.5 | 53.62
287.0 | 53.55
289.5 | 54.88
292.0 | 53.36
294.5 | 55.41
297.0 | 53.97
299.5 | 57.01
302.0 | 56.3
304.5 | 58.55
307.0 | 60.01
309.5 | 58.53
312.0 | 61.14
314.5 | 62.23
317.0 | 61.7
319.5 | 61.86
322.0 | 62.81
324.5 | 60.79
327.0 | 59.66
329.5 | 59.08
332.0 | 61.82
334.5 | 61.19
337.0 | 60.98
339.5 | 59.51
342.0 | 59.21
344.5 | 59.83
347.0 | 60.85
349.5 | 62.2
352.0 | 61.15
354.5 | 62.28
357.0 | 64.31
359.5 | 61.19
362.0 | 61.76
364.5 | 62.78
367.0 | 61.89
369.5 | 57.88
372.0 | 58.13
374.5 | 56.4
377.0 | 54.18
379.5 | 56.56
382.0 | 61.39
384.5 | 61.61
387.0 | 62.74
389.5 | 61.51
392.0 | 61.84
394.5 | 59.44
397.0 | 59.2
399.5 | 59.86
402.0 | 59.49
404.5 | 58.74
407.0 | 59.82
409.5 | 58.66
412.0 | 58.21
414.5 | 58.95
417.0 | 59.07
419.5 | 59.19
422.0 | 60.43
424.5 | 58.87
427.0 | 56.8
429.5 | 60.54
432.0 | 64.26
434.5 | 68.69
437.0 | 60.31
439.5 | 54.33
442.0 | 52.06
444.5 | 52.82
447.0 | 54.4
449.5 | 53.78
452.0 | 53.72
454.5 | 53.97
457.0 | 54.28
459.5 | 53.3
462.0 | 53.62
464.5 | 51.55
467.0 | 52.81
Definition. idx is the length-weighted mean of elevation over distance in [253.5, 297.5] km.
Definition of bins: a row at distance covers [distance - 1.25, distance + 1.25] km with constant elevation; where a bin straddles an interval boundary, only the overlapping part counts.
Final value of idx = 53.8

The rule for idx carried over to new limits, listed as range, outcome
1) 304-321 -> 60.7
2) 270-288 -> 54.2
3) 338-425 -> 60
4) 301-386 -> 60.3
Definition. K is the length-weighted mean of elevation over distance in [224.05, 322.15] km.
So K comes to 55.9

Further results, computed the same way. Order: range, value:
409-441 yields 59.8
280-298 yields 54.2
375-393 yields 59.8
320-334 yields 60.9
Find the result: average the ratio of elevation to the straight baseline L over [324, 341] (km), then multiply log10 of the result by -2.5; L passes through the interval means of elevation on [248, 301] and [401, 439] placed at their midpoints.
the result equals -0.07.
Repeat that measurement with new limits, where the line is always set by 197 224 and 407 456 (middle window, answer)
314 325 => -0.063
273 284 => 0.078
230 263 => 0.075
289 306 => 0.053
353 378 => -0.036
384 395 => -0.063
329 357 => -0.048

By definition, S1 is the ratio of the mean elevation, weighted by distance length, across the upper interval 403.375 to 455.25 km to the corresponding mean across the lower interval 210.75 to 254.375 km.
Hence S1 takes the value 1.03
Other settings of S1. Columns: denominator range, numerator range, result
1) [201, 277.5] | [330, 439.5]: 1.08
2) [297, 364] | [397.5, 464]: 0.95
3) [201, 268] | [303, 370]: 1.08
